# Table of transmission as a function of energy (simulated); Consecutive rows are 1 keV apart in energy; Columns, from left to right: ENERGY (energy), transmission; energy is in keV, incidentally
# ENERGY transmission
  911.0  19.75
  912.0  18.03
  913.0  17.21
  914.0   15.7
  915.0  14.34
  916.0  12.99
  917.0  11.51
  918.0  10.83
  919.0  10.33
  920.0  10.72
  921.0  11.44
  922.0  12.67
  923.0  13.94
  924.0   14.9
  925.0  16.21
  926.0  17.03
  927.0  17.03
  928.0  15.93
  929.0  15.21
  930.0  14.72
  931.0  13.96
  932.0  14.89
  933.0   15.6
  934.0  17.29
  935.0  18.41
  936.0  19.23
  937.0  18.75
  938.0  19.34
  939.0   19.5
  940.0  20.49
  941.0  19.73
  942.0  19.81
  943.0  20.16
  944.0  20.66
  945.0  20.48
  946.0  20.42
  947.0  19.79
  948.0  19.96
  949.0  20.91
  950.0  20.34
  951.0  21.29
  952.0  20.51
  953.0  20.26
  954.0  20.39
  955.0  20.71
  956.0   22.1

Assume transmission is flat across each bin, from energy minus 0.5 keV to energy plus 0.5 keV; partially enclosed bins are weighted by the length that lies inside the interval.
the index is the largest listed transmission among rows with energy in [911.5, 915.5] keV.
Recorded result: 18.03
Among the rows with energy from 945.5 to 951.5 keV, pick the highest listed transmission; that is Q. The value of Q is 21.29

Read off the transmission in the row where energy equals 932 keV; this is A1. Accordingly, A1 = 14.89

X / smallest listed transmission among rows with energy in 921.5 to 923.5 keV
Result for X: 12.67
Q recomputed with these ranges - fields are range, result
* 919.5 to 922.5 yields 12.67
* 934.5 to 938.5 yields 19.34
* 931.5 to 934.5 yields 17.29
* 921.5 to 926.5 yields 17.03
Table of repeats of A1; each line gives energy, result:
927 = 17.03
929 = 15.21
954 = 20.39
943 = 20.16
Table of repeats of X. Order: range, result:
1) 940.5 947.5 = 19.73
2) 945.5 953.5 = 19.79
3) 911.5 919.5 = 10.33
